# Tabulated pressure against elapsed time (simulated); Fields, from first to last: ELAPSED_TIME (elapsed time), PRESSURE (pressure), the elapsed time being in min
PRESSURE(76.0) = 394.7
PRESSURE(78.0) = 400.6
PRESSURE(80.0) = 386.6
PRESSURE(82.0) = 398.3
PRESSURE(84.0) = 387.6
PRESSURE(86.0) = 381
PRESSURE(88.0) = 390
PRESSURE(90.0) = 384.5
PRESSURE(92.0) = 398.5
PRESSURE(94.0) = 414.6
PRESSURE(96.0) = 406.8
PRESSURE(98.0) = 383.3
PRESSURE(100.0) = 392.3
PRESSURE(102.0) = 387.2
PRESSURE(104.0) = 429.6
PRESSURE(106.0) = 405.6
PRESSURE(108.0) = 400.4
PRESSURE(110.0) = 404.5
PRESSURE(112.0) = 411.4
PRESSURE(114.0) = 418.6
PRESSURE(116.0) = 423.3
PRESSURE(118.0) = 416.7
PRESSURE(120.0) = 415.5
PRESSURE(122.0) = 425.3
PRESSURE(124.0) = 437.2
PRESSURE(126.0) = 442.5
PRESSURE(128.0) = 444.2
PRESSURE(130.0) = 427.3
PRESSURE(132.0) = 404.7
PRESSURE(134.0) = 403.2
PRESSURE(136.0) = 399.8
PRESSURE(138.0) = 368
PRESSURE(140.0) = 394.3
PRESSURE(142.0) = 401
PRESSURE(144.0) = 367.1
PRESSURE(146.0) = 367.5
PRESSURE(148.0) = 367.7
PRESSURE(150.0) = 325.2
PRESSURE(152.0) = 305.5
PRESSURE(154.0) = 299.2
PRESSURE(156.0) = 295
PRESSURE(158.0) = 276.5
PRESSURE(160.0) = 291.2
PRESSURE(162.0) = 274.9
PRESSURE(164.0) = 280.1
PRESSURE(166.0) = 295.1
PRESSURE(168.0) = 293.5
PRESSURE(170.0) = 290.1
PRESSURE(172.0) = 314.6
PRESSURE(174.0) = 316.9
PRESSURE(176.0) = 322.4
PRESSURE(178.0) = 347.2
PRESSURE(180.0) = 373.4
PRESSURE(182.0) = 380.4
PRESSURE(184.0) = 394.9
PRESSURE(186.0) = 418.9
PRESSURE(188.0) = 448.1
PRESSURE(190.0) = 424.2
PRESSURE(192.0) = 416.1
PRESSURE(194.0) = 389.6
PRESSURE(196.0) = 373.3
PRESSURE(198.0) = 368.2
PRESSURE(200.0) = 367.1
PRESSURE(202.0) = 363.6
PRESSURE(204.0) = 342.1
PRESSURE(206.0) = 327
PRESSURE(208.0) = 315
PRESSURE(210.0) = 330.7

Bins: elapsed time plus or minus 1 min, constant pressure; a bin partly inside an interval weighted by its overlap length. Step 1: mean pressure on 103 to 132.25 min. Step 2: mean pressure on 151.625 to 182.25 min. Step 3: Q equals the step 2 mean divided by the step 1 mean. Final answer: 0.73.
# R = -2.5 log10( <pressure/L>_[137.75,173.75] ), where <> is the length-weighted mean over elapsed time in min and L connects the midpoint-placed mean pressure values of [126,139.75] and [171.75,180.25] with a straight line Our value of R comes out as 0.15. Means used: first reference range 410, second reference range 333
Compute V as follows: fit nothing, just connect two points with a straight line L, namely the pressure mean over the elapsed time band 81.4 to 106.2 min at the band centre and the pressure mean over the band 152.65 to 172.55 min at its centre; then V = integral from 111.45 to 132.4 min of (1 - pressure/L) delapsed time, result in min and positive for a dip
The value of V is -4.3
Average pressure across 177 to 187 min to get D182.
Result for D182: 383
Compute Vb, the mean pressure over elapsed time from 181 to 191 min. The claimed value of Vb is 413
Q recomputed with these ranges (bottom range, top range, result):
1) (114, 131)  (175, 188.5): 0.89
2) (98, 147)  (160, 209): 0.86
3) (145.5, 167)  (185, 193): 1.40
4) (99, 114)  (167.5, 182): 0.81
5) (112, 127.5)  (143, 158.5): 0.77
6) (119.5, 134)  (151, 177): 0.69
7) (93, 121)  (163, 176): 0.74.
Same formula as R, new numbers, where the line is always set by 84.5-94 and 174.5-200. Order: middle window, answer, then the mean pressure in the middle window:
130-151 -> 0.02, 382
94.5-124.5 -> -0.05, 410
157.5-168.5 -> 0.33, 285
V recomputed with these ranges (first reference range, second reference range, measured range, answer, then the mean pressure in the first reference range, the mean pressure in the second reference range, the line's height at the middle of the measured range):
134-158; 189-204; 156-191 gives 3.2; 353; 383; 369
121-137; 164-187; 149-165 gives 3.4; 423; 338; 372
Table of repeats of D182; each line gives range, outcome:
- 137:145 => 383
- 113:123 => 420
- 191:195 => 403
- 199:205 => 358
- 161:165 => 278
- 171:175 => 316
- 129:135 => 412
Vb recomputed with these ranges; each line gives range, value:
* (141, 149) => 376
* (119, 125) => 426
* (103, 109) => 412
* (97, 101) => 388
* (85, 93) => 388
